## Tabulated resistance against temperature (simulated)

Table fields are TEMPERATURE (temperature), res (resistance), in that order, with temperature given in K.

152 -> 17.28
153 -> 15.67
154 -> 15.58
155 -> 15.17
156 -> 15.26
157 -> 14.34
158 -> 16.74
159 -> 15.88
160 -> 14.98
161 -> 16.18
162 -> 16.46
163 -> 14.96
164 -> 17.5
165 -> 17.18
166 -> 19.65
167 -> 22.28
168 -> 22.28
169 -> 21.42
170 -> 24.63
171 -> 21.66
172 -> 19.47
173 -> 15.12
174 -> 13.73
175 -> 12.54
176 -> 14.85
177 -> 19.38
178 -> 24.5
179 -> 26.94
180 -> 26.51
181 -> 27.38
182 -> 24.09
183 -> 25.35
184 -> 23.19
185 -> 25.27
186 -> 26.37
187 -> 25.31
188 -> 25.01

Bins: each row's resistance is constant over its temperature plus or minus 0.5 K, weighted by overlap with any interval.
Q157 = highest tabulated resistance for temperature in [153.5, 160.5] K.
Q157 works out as 16.74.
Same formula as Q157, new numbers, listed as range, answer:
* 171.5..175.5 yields 19.47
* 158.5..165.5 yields 17.5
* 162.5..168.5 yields 22.28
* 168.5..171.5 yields 24.63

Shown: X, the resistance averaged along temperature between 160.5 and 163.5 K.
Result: 15.9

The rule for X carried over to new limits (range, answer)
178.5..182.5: 26.2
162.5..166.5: 17.3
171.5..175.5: 15.2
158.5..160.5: 15.4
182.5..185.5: 24.6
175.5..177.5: 17.1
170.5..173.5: 18.8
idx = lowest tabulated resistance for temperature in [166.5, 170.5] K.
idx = 21.42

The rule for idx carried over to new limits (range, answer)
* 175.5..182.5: 14.85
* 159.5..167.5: 14.96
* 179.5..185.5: 23.19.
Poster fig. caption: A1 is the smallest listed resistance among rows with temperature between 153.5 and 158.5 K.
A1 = 14.34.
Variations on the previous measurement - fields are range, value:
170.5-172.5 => 19.47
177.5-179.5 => 24.5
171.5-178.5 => 12.54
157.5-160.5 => 14.98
